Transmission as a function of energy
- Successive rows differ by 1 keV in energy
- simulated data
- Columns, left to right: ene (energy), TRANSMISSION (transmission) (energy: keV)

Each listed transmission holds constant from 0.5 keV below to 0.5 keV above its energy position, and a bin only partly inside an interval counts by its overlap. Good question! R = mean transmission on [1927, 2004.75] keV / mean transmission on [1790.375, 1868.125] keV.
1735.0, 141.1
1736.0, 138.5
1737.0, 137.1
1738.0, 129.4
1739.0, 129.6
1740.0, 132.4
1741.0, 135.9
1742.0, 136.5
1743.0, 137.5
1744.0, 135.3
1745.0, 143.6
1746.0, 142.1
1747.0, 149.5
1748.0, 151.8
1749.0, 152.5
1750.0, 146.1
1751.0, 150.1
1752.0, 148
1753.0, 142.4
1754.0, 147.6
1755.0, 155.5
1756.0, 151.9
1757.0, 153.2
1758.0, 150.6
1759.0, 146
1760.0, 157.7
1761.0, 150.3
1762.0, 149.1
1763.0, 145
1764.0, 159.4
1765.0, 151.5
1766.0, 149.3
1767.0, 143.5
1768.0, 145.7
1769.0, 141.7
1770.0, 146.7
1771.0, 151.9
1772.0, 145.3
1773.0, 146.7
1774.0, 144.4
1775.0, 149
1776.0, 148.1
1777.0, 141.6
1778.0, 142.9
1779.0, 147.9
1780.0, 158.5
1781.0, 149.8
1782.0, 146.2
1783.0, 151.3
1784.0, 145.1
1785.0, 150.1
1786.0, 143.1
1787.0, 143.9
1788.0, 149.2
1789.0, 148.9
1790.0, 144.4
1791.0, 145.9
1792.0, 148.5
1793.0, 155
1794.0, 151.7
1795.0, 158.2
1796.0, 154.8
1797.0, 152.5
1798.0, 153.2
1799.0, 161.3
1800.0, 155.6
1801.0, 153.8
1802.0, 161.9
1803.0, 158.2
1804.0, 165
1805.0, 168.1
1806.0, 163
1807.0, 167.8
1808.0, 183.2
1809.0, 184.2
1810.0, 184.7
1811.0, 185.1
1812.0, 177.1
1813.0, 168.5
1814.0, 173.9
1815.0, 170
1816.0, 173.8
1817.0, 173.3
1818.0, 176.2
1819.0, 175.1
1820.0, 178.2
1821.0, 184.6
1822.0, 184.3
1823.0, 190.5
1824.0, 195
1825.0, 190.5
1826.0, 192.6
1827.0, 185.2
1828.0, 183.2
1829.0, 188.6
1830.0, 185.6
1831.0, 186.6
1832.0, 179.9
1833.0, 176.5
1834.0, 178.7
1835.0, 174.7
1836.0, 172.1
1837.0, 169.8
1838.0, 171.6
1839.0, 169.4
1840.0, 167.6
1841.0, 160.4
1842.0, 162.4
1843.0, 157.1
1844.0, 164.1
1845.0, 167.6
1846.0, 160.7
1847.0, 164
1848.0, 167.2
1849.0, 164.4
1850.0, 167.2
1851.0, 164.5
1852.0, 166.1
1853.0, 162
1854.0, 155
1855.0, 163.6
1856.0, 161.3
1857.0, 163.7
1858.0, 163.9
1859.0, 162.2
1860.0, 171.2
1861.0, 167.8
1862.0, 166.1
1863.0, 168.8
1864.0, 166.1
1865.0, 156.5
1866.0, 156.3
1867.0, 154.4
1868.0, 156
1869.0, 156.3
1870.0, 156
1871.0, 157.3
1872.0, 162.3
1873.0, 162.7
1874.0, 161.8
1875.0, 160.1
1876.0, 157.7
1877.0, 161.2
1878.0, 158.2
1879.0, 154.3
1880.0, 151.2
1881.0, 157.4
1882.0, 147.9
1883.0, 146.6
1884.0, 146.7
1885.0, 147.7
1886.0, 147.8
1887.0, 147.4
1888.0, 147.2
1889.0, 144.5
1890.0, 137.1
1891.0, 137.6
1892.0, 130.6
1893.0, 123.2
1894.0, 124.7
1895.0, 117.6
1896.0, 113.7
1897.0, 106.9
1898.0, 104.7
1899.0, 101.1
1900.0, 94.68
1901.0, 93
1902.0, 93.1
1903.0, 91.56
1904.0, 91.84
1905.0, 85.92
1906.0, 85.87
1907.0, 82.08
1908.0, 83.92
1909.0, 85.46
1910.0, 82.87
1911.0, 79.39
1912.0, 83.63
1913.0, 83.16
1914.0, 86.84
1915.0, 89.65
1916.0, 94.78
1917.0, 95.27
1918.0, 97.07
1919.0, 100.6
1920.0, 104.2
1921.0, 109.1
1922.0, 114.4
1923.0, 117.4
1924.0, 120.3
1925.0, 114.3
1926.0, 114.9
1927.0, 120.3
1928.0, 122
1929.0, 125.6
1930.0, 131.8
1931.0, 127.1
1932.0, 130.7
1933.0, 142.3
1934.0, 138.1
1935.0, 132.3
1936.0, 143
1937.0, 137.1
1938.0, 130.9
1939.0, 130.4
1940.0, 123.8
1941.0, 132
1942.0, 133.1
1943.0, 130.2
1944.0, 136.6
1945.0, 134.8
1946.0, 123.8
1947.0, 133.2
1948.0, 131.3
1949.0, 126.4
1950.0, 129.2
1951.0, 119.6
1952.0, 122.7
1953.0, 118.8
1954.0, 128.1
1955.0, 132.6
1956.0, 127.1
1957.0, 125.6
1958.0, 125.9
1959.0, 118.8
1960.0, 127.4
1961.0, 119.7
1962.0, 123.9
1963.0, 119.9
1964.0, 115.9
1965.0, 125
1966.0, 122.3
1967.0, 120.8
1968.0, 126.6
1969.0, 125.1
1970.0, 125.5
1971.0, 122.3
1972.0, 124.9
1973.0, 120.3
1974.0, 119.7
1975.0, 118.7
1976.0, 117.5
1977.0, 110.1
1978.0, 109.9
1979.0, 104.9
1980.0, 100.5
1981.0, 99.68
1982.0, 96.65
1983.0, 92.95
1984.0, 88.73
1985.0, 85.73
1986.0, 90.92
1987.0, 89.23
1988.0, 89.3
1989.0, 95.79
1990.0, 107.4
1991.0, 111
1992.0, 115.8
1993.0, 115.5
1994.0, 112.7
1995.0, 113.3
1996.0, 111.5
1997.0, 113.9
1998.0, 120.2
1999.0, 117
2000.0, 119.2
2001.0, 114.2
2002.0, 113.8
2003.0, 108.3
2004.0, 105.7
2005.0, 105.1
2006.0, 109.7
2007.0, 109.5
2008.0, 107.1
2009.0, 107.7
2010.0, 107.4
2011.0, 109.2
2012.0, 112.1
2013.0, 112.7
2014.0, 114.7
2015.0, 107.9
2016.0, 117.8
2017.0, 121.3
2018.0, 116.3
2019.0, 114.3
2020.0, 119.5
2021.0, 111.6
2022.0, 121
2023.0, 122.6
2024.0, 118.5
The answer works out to 0.71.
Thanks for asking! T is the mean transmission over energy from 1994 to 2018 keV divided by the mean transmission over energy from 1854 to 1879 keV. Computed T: 0.70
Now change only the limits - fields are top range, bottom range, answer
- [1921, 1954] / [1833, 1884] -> 0.79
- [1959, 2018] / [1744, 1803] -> 0.75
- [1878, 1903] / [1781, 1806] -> 0.85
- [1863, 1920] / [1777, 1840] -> 0.75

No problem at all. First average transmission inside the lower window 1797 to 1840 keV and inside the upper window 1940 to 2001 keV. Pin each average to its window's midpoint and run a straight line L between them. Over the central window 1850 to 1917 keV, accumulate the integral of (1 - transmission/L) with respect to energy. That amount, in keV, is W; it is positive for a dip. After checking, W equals 7.8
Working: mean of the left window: 175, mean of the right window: 117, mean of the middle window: 134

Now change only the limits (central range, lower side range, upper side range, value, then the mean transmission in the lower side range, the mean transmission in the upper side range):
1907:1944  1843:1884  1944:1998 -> 5.7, 161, 116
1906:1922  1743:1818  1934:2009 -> 4.6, 154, 117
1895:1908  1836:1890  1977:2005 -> 4.3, 160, 105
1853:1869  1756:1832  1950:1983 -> -1.9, 161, 119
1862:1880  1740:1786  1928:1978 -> -3.2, 147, 126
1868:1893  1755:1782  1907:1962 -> -4.5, 149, 118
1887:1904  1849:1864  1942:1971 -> 3.8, 165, 126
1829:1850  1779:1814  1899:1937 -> -4.6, 159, 105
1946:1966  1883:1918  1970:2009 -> -3.0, 108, 108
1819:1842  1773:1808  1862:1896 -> -4.3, 153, 150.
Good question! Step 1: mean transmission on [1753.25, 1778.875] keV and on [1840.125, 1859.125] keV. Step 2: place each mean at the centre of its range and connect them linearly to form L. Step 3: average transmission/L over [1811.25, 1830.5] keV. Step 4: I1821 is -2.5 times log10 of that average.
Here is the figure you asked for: -0.15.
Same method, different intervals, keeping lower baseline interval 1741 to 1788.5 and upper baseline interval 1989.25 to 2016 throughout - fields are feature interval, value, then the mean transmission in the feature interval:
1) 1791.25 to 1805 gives -0.10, 156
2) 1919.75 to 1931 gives 0.04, 118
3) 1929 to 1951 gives -0.09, 132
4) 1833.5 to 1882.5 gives -0.22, 163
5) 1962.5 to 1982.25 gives 0.00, 117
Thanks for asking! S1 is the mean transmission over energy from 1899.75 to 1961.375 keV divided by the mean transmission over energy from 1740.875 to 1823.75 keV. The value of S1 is 0.73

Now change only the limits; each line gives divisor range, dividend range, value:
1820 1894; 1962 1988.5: 0.68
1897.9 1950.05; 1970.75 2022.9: 0.98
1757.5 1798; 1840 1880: 1.09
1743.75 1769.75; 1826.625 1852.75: 1.15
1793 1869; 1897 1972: 0.68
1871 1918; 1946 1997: 0.95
